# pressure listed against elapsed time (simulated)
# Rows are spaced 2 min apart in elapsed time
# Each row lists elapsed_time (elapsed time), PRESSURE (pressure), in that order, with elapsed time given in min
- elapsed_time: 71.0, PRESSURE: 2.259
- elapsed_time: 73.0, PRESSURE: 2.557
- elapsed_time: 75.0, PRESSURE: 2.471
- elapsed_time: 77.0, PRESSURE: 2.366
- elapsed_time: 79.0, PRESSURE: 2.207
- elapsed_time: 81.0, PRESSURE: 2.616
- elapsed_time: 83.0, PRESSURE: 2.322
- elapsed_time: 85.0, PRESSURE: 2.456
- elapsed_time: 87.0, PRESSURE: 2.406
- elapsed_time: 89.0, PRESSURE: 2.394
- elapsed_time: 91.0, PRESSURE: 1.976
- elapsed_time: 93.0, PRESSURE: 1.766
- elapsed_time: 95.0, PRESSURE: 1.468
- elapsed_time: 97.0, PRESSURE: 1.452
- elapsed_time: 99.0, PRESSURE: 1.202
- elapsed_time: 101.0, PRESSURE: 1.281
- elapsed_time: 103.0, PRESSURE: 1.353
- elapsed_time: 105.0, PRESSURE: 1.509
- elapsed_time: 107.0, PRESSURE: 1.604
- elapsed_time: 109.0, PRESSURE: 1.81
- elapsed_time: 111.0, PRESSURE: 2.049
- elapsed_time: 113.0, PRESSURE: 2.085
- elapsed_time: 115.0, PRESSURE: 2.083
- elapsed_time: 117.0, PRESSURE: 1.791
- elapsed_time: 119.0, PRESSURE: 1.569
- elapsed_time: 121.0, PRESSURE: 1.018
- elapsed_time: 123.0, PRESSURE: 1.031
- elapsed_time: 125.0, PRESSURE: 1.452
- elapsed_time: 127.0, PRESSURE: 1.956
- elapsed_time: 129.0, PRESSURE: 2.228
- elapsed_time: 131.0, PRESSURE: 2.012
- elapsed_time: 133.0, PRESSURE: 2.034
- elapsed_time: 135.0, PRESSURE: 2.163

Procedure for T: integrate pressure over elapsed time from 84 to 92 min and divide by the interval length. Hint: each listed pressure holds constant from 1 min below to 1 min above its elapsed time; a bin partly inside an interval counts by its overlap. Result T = 2.31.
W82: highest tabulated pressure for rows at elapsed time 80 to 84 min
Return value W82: 2.616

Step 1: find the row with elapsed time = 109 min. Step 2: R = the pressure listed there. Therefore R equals 1.81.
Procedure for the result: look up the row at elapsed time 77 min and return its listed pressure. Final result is 2.366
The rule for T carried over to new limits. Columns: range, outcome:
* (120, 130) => 1.54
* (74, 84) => 2.4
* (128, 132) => 2.12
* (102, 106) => 1.43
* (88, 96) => 1.9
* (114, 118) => 1.94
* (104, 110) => 1.64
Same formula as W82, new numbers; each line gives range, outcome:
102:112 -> 2.049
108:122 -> 2.085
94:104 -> 1.468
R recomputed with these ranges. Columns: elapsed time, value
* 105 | 1.509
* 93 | 1.766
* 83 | 2.322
